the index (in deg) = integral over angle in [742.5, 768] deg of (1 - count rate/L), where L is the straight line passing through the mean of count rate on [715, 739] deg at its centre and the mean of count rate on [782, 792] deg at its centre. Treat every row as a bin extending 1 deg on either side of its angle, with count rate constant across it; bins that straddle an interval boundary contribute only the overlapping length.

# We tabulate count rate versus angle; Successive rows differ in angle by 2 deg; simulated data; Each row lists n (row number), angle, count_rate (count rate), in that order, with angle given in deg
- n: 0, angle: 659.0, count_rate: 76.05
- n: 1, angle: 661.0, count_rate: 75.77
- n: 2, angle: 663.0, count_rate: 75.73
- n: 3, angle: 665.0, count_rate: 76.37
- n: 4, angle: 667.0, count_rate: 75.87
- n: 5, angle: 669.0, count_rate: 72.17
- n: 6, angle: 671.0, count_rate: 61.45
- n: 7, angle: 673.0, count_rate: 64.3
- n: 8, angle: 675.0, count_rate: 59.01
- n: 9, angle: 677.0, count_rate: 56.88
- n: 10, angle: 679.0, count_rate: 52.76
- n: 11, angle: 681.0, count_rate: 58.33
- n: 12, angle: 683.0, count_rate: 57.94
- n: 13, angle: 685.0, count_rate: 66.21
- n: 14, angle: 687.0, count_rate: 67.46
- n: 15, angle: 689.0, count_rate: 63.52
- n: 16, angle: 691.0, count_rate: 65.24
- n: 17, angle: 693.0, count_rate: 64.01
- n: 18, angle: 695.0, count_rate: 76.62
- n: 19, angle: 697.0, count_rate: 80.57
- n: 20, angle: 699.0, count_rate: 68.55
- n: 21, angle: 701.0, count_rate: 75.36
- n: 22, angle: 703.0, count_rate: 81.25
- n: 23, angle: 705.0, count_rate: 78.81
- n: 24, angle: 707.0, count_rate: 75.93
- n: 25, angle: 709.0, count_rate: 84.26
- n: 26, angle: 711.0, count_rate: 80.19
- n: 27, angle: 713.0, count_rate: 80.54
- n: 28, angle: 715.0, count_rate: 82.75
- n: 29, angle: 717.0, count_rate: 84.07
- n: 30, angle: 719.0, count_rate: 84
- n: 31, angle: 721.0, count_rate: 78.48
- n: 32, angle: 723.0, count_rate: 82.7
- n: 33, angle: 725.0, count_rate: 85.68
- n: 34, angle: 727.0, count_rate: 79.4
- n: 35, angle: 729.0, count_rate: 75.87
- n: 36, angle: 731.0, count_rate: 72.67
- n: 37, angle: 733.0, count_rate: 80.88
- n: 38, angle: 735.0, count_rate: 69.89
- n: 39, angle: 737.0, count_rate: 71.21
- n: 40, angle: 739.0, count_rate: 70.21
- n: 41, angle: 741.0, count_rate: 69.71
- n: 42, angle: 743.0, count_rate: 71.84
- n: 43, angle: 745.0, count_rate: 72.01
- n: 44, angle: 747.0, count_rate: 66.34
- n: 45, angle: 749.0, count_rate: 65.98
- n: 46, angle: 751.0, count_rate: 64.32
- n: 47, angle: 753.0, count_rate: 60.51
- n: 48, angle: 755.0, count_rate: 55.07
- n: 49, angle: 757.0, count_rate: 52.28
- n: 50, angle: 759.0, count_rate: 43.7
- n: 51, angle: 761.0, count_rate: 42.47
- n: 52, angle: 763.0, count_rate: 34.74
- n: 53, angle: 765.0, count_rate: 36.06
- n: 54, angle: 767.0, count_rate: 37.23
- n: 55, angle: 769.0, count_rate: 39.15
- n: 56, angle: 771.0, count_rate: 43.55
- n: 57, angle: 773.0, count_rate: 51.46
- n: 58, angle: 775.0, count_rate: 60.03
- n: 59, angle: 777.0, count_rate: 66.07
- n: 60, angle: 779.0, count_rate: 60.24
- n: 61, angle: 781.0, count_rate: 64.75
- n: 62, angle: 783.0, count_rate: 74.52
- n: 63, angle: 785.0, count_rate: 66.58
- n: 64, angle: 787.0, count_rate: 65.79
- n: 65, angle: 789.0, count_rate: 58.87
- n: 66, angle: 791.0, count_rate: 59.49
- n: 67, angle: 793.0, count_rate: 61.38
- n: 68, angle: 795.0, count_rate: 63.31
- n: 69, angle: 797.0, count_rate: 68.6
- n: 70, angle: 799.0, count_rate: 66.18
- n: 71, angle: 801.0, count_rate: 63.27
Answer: 6.62 deg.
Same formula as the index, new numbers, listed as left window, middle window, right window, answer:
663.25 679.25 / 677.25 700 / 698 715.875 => 2.2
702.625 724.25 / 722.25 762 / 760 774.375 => -5.0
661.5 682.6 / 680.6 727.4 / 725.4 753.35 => -4.8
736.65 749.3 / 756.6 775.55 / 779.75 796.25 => 6.7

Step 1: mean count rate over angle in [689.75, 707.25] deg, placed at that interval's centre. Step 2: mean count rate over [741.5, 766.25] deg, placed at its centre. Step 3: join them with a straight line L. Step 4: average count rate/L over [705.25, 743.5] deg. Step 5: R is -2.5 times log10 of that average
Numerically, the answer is -0.194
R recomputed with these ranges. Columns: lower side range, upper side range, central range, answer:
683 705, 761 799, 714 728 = -0.24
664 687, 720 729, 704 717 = -0.06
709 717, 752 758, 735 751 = -0.10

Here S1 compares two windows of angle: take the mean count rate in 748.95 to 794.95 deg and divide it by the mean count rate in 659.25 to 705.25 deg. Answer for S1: 0.80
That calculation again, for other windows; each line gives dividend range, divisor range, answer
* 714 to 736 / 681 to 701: 1.18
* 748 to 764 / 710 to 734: 0.65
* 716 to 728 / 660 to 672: 1.13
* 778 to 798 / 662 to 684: 1.00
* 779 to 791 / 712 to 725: 0.79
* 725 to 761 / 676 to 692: 1.10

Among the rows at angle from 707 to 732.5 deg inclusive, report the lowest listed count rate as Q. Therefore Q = 72.67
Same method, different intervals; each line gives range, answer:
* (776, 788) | 60.24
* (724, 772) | 34.74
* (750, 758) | 52.28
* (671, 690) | 52.76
